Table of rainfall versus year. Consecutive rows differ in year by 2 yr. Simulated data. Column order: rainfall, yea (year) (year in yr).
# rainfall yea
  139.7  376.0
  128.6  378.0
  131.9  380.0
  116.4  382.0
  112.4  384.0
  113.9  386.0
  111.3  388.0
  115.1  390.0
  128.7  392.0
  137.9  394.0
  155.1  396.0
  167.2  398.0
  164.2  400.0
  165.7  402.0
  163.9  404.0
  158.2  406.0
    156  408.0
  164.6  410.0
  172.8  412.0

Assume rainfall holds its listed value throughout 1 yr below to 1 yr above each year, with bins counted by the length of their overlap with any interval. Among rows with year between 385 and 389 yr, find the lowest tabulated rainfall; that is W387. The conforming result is 111.3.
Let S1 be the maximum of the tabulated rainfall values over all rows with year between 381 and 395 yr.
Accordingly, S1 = 137.9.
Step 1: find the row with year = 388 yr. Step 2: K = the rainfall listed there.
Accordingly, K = 111.3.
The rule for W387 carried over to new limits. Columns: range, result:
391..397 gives 128.7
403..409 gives 156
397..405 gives 163.9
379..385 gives 112.4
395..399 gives 155.1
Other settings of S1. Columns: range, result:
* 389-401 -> 167.2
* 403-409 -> 163.9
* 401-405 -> 165.7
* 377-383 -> 131.9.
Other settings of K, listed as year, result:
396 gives 155.1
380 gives 131.9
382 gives 116.4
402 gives 165.7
